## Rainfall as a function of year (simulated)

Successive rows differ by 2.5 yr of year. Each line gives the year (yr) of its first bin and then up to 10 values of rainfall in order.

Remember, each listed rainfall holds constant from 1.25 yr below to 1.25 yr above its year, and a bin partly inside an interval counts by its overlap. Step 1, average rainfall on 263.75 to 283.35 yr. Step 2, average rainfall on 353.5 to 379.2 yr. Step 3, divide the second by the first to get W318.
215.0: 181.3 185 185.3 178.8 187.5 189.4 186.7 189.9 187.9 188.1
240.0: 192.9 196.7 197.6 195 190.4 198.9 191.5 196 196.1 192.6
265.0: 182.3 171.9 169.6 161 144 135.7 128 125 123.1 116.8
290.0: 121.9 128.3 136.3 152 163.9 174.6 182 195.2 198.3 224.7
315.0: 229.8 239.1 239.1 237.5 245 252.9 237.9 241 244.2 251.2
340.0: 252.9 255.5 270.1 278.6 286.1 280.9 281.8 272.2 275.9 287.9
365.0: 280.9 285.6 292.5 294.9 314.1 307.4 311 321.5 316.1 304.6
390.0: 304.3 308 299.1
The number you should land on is 1.9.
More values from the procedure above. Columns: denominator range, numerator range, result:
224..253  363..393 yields 1.58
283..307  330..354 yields 1.80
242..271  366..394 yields 1.61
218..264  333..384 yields 1.48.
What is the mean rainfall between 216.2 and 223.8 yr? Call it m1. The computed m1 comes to 183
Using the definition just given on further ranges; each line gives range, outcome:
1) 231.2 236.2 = 189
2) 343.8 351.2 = 278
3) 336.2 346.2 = 257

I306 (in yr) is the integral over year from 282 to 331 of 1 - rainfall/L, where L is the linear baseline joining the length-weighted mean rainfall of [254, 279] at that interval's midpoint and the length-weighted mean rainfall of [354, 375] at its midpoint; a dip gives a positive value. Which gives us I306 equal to 7.8 yr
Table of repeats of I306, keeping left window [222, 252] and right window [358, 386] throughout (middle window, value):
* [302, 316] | 2.6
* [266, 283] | 5.5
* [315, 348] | 2.2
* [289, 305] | 6.0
